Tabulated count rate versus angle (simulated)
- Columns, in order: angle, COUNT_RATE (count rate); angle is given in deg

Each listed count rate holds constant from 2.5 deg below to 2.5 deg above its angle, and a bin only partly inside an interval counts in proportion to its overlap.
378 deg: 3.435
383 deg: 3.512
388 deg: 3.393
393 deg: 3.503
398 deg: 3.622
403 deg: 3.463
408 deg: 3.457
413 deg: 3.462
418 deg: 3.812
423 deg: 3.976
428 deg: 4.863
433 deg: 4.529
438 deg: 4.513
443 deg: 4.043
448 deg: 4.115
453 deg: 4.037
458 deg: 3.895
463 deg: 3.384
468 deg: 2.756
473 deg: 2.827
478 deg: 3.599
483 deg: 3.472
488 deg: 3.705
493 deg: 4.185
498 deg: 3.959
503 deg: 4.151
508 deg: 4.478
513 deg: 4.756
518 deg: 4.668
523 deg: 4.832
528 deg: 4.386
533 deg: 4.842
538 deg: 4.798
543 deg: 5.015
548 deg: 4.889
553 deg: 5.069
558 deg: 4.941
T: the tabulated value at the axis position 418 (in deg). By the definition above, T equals 3.812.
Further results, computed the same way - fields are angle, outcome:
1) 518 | 4.668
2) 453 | 4.037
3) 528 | 4.386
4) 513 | 4.756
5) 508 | 4.478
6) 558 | 4.941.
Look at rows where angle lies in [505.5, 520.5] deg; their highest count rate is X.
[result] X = 4.756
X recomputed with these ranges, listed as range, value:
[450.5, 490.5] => 4.037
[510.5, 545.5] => 5.015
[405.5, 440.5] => 4.863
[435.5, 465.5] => 4.513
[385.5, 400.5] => 3.622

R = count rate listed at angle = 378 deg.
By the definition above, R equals 3.435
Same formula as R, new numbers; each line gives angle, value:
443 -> 4.043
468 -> 2.756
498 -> 3.959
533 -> 4.842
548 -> 4.889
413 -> 3.462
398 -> 3.622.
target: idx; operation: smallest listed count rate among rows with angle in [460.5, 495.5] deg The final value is 2.756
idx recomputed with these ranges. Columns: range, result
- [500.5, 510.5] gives 4.151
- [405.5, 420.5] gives 3.457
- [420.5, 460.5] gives 3.895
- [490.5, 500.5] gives 3.959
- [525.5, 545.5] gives 4.386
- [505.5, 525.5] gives 4.478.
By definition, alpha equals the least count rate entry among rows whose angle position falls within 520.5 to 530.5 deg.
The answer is 4.386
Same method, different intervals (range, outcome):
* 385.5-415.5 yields 3.393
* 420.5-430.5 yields 3.976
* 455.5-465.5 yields 3.384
